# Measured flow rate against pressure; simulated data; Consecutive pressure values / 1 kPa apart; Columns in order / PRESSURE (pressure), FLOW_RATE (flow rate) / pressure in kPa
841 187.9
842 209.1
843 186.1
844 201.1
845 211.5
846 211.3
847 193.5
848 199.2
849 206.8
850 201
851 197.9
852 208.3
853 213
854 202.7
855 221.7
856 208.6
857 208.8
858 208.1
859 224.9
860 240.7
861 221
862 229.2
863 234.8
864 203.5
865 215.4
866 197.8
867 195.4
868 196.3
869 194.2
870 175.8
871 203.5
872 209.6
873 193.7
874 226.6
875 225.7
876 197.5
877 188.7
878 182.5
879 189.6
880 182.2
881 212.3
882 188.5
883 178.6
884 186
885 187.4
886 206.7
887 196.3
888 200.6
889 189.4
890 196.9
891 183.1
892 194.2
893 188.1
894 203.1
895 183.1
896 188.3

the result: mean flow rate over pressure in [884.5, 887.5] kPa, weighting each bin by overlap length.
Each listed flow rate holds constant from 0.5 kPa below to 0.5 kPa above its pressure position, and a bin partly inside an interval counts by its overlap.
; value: 197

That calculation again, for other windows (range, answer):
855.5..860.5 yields 218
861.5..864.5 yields 222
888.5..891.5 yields 190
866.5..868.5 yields 196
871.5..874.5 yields 210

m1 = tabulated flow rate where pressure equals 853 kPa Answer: 213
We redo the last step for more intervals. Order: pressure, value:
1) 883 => 178.6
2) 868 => 196.3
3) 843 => 186.1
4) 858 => 208.1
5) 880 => 182.2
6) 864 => 203.5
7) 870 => 175.8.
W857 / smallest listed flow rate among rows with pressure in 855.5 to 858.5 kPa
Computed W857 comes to 208.1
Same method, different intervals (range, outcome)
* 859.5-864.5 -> 203.5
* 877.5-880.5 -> 182.2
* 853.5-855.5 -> 202.7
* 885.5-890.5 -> 189.4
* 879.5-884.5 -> 178.6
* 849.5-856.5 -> 197.9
